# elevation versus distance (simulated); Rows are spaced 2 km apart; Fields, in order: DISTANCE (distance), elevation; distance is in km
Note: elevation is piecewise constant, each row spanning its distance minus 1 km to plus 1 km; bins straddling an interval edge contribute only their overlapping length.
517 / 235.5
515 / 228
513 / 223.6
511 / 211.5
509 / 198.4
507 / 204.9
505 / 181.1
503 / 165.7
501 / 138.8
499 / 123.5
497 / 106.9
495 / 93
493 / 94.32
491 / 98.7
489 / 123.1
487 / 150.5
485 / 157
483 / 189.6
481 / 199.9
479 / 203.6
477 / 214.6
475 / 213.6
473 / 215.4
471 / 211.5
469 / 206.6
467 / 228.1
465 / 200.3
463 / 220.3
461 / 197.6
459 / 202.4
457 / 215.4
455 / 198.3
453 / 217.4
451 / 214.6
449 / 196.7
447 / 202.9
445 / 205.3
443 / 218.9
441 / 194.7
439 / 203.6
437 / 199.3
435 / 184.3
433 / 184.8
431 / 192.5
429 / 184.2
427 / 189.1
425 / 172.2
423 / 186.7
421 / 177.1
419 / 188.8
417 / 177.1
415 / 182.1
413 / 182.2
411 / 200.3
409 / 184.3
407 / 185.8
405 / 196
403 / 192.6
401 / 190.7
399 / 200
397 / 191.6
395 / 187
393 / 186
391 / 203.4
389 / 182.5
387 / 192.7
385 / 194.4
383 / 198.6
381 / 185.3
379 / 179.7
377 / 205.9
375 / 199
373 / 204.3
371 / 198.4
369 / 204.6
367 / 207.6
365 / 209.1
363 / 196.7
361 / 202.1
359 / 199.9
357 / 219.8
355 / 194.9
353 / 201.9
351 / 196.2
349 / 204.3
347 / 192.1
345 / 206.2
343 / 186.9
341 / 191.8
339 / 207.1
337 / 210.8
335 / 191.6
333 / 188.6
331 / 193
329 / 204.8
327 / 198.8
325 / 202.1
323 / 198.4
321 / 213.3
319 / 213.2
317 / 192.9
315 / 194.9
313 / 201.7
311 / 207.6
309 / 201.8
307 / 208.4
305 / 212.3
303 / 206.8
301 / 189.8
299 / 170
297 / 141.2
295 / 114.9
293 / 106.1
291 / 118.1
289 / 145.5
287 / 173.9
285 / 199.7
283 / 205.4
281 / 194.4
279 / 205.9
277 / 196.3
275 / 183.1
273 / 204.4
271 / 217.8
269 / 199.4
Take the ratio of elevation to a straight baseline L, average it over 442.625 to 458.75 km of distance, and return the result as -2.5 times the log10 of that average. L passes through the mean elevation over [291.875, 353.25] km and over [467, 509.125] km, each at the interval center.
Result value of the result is -0.20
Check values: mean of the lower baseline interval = 192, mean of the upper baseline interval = 167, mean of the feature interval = 208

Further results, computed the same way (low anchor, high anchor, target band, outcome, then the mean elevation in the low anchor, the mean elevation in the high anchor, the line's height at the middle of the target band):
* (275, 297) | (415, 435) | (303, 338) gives -0.188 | 166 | 184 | 170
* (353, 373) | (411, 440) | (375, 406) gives 0.019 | 204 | 186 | 196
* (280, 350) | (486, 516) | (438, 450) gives -0.222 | 188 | 156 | 166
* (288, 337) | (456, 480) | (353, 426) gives 0.022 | 185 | 211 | 198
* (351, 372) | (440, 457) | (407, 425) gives 0.118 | 203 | 207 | 205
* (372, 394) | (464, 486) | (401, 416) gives 0.041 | 194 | 204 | 197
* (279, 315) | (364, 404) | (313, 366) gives -0.079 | 178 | 196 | 186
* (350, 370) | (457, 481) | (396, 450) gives 0.087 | 203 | 210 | 207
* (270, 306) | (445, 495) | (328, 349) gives -0.100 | 177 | 189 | 180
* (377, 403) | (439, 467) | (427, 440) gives 0.061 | 192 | 207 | 202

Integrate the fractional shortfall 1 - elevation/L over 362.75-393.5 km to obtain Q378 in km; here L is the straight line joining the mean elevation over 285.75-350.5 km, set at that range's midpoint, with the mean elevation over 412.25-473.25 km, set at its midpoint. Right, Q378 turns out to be -0.7 km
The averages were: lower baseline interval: 187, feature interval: 197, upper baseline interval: 198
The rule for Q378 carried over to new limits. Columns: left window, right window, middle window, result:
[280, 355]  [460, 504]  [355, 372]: -1.9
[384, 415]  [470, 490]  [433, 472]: -3.5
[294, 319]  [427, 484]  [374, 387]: 0.1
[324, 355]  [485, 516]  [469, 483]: -3.9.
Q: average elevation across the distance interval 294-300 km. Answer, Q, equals 142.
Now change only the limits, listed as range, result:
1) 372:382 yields 195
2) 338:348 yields 197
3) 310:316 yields 201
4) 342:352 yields 197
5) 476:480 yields 209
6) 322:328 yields 200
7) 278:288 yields 196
